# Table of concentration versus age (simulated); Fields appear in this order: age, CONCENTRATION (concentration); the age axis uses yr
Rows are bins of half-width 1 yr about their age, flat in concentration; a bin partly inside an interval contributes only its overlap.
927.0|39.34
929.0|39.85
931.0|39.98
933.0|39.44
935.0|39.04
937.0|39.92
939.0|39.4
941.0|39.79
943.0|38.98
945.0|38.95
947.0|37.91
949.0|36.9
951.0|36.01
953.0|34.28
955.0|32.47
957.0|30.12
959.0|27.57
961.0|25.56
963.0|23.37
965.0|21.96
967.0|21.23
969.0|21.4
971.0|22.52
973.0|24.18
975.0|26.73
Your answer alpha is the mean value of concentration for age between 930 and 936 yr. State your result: 39.5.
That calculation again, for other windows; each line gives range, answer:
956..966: 25.7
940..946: 39.2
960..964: 24.5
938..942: 39.6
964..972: 21.8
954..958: 31.3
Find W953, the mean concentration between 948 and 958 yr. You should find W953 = 34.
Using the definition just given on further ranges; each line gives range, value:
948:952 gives 36.5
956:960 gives 28.8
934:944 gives 39.4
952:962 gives 30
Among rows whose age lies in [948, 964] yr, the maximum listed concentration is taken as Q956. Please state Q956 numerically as 36.9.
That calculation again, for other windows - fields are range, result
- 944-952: 38.95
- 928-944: 39.98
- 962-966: 23.37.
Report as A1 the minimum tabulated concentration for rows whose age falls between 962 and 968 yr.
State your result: 21.23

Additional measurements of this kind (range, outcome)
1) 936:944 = 38.98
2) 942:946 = 38.95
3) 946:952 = 36.01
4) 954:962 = 25.56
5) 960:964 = 23.37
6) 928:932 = 39.85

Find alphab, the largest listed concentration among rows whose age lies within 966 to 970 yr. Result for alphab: 21.4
